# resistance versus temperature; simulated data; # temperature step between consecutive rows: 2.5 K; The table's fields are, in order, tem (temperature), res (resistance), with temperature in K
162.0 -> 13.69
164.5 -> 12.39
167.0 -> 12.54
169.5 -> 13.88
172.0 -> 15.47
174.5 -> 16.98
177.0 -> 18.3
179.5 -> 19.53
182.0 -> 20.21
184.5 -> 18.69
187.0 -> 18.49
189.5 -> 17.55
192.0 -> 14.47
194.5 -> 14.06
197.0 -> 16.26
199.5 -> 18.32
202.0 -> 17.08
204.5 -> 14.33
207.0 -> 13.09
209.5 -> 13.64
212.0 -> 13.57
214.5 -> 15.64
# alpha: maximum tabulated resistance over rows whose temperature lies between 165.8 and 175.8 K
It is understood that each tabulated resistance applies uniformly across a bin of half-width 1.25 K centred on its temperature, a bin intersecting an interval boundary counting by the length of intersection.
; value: 16.98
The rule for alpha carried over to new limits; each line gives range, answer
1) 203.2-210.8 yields 14.33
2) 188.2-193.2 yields 17.55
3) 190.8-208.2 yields 18.32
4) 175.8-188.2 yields 20.21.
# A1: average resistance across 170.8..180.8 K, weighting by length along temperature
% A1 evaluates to 17.6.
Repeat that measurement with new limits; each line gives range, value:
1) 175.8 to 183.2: 19.3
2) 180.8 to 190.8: 18.7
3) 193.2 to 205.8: 16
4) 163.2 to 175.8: 14.3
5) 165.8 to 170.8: 13.2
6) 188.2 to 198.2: 15.6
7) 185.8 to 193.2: 16.8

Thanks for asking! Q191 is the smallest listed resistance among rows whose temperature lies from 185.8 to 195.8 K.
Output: 14.06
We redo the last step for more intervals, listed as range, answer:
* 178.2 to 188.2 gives 18.49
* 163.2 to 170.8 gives 12.39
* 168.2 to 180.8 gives 13.88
